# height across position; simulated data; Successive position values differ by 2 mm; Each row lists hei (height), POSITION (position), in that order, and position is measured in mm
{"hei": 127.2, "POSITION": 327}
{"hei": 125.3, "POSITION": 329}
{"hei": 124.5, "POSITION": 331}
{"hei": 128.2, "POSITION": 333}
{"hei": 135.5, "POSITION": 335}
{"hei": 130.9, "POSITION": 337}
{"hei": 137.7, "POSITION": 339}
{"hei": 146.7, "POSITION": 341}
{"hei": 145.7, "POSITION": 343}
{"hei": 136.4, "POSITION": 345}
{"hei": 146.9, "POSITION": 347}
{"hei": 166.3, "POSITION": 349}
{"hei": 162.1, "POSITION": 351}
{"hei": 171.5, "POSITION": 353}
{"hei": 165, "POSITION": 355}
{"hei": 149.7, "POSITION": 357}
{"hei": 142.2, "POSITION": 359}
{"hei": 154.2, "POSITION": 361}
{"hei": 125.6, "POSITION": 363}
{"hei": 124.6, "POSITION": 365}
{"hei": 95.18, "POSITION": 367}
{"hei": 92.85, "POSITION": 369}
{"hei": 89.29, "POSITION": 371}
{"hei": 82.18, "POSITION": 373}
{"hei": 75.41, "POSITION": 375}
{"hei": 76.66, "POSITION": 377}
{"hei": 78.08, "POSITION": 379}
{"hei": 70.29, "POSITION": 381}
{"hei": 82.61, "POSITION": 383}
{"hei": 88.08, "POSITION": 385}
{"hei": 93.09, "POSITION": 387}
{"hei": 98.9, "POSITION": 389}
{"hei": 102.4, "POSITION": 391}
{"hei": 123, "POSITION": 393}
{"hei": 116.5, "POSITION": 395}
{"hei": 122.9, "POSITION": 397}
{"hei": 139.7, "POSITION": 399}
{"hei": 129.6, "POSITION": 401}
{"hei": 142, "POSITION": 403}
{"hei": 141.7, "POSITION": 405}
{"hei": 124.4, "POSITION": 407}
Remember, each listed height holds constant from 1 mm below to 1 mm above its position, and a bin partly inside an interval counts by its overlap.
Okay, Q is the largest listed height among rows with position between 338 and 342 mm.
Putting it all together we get 146.7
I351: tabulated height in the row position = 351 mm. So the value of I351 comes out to 162.1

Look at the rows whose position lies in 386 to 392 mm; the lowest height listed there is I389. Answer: 93.09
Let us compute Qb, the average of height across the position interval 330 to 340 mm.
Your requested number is 131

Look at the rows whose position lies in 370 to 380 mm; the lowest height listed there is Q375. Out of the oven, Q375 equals 75.41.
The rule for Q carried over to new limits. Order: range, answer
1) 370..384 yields 89.29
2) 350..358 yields 171.5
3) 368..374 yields 92.85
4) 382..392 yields 102.4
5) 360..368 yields 154.2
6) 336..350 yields 166.3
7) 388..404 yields 142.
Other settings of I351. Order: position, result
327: 127.2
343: 145.7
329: 125.3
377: 76.66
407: 124.4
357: 149.7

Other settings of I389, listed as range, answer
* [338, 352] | 136.4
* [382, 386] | 82.61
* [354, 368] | 95.18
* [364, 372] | 89.29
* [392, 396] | 116.5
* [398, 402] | 129.6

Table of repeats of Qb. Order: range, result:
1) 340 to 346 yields 143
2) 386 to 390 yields 96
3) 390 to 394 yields 113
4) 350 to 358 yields 162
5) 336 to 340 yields 134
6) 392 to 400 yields 126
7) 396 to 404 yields 134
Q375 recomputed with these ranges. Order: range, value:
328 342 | 124.5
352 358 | 149.7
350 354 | 162.1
